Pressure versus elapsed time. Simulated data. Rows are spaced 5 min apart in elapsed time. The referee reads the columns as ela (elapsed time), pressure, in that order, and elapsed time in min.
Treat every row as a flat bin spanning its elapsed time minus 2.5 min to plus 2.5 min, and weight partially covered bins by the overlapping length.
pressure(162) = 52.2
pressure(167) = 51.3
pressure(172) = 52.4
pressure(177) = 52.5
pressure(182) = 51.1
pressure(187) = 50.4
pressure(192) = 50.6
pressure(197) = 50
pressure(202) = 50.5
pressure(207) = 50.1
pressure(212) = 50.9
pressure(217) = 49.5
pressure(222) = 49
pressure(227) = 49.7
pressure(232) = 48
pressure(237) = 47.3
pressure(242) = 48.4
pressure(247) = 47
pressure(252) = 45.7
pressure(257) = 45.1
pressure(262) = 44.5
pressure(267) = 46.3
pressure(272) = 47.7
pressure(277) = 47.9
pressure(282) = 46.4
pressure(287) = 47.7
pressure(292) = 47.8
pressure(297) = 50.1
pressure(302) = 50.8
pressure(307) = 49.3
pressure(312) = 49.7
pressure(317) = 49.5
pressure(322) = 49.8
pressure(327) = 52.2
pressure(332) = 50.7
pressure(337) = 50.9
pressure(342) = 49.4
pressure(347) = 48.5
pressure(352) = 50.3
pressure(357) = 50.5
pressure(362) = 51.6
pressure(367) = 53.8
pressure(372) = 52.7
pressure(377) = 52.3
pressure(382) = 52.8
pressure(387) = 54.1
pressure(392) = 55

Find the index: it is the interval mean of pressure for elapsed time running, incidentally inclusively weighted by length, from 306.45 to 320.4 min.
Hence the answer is 49.5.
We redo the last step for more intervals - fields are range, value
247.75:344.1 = 48.5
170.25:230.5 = 50.5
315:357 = 50.2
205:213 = 50.5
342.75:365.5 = 50.3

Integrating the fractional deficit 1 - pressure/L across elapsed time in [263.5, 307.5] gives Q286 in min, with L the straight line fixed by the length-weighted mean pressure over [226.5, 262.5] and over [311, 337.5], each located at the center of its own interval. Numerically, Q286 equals 0.62 min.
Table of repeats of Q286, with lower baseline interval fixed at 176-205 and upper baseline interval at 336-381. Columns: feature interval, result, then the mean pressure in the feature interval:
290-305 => 0.4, 49.6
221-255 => 2.1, 47.8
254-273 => 1.9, 45.8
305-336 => 0.5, 50.2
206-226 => 0.4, 49.8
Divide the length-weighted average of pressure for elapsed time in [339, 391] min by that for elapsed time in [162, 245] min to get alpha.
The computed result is 1.03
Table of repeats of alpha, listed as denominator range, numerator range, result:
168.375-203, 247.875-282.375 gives 0.91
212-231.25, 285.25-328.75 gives 1.00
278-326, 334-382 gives 1.04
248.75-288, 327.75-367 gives 1.09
